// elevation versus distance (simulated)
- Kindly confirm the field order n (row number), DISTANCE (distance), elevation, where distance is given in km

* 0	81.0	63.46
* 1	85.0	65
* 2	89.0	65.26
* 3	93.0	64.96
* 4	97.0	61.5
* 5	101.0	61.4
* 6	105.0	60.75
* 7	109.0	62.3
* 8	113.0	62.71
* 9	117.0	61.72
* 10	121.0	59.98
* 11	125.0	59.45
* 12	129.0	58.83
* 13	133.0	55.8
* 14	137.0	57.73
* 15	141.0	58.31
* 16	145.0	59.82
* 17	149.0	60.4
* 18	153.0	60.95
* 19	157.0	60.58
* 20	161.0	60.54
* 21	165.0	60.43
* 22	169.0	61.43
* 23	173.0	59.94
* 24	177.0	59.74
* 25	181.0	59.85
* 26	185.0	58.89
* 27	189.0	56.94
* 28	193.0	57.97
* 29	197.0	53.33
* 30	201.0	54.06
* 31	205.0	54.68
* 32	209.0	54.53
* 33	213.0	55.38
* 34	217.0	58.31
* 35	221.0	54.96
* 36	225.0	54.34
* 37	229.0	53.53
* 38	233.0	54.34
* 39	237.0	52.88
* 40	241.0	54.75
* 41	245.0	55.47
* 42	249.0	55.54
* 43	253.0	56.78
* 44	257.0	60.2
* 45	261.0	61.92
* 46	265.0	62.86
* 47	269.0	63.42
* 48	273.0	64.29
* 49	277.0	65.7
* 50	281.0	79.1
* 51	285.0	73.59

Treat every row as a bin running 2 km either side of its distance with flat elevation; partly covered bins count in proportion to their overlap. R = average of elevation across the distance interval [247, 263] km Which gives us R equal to 58.6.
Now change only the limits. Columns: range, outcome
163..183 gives 60.3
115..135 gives 59.2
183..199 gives 56.8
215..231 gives 55.3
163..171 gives 60.9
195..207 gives 54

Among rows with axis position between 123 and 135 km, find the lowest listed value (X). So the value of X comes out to 55.8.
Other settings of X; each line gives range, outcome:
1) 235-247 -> 52.88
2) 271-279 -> 64.29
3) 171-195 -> 56.94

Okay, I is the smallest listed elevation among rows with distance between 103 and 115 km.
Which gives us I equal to 60.75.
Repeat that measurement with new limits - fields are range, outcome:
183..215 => 53.33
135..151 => 57.73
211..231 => 53.53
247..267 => 55.54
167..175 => 59.94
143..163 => 59.82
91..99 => 61.5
